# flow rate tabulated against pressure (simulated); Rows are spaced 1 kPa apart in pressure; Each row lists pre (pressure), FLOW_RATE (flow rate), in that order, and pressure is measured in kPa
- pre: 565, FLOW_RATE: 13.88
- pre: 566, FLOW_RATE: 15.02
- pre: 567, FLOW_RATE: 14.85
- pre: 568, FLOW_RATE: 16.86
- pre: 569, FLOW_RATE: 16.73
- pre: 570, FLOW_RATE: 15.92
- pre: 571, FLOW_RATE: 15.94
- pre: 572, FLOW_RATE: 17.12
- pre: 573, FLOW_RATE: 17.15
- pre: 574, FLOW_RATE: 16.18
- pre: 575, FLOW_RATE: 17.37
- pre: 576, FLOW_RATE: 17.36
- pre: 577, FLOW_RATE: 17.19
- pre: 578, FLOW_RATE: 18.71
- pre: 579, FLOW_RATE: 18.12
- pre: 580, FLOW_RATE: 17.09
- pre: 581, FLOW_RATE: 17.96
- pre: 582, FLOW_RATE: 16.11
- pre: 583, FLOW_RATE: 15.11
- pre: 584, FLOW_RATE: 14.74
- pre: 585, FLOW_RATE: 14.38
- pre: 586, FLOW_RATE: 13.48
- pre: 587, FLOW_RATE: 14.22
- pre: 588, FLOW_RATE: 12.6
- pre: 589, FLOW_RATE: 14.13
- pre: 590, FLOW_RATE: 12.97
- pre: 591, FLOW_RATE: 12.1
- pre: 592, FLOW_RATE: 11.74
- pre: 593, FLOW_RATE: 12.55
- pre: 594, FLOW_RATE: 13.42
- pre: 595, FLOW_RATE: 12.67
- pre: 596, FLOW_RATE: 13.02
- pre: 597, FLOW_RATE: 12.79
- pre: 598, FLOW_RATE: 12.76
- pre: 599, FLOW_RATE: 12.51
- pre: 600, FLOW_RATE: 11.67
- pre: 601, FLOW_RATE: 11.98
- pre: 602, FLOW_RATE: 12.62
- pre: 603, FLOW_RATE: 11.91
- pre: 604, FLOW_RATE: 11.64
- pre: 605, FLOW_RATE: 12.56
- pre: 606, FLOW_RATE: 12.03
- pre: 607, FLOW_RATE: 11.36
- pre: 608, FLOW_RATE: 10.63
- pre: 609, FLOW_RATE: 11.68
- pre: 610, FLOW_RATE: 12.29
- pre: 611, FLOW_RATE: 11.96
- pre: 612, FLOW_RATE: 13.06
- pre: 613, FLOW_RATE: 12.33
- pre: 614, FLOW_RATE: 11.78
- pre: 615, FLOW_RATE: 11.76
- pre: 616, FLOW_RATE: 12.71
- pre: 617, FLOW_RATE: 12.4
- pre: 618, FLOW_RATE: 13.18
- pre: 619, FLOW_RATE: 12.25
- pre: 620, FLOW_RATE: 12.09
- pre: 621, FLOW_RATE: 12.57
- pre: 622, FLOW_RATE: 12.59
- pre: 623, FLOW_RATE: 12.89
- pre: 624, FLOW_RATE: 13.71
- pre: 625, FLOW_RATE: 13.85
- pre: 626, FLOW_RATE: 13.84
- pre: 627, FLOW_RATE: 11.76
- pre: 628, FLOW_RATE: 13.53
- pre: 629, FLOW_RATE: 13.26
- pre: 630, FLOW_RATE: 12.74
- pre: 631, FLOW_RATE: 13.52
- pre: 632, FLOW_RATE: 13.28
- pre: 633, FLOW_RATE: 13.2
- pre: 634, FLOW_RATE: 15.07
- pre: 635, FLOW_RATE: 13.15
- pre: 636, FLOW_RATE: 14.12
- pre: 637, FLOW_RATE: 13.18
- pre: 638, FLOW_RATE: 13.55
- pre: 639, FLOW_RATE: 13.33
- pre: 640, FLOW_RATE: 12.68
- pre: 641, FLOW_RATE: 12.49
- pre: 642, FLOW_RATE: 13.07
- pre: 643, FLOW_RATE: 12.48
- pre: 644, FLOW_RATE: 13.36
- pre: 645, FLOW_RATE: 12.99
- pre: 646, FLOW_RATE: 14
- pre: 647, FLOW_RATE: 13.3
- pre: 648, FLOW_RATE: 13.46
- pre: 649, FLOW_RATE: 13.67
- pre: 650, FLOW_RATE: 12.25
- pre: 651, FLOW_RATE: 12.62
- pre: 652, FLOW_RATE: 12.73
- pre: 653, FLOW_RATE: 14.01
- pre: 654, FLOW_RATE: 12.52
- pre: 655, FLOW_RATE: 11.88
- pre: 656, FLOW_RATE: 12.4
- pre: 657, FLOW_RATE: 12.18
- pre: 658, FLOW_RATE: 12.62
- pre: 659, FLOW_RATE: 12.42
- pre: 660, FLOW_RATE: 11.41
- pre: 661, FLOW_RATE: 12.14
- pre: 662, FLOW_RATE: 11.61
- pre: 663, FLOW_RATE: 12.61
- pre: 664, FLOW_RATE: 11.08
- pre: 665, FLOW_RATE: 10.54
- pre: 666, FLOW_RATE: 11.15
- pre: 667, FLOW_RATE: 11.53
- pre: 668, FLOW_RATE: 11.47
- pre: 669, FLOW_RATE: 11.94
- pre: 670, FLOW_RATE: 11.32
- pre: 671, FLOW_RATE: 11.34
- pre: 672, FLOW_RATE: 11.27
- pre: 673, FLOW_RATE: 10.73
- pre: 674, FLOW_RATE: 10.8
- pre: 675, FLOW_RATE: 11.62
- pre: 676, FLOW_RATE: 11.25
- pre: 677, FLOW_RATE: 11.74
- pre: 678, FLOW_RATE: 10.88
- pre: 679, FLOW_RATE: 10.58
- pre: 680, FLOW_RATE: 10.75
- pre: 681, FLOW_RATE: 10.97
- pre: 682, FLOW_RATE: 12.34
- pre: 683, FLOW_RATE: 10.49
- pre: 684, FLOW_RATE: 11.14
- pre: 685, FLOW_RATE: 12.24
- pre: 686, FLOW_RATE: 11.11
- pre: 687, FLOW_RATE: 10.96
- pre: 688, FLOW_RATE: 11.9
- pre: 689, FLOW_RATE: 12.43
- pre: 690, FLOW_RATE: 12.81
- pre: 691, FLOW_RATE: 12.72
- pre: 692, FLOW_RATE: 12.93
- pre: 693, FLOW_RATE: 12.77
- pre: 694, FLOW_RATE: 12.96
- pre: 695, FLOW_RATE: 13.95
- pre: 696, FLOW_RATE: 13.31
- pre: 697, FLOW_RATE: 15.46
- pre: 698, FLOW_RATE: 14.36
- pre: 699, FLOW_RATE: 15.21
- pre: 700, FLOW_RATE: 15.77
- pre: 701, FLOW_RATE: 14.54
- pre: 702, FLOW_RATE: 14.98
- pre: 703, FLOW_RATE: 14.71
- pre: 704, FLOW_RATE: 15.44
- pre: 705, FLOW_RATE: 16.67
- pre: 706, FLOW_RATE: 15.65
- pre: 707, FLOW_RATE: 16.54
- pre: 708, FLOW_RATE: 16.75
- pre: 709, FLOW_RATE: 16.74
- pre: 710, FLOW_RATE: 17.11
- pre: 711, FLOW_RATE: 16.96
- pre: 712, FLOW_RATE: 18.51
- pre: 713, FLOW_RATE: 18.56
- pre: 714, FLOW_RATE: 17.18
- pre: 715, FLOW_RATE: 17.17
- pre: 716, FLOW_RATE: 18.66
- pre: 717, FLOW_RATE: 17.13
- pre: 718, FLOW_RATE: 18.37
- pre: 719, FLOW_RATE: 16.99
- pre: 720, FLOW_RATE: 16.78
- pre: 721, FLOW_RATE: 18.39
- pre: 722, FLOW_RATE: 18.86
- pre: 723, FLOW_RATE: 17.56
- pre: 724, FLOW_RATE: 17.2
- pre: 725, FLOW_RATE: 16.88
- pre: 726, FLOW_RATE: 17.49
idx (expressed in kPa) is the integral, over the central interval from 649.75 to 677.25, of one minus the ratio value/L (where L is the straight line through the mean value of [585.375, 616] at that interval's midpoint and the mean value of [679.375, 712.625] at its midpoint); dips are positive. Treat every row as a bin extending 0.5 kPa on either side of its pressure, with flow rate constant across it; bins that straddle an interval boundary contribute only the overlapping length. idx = 3.3 kPa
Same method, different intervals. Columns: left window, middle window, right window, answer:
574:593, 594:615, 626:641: 3.3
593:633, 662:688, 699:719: 6.7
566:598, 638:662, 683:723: 3.8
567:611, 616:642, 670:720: 1.8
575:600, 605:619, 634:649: 1.8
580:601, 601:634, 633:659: 1.9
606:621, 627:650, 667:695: -2.6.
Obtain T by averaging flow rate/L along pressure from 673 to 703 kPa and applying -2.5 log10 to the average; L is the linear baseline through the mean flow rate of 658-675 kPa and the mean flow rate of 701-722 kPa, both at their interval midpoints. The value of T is 0.132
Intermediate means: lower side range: 11.5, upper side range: 17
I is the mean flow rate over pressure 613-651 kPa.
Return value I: 13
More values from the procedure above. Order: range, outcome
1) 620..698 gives 12.5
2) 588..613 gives 12.3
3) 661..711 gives 12.9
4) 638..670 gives 12.4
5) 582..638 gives 12.9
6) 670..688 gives 11.2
